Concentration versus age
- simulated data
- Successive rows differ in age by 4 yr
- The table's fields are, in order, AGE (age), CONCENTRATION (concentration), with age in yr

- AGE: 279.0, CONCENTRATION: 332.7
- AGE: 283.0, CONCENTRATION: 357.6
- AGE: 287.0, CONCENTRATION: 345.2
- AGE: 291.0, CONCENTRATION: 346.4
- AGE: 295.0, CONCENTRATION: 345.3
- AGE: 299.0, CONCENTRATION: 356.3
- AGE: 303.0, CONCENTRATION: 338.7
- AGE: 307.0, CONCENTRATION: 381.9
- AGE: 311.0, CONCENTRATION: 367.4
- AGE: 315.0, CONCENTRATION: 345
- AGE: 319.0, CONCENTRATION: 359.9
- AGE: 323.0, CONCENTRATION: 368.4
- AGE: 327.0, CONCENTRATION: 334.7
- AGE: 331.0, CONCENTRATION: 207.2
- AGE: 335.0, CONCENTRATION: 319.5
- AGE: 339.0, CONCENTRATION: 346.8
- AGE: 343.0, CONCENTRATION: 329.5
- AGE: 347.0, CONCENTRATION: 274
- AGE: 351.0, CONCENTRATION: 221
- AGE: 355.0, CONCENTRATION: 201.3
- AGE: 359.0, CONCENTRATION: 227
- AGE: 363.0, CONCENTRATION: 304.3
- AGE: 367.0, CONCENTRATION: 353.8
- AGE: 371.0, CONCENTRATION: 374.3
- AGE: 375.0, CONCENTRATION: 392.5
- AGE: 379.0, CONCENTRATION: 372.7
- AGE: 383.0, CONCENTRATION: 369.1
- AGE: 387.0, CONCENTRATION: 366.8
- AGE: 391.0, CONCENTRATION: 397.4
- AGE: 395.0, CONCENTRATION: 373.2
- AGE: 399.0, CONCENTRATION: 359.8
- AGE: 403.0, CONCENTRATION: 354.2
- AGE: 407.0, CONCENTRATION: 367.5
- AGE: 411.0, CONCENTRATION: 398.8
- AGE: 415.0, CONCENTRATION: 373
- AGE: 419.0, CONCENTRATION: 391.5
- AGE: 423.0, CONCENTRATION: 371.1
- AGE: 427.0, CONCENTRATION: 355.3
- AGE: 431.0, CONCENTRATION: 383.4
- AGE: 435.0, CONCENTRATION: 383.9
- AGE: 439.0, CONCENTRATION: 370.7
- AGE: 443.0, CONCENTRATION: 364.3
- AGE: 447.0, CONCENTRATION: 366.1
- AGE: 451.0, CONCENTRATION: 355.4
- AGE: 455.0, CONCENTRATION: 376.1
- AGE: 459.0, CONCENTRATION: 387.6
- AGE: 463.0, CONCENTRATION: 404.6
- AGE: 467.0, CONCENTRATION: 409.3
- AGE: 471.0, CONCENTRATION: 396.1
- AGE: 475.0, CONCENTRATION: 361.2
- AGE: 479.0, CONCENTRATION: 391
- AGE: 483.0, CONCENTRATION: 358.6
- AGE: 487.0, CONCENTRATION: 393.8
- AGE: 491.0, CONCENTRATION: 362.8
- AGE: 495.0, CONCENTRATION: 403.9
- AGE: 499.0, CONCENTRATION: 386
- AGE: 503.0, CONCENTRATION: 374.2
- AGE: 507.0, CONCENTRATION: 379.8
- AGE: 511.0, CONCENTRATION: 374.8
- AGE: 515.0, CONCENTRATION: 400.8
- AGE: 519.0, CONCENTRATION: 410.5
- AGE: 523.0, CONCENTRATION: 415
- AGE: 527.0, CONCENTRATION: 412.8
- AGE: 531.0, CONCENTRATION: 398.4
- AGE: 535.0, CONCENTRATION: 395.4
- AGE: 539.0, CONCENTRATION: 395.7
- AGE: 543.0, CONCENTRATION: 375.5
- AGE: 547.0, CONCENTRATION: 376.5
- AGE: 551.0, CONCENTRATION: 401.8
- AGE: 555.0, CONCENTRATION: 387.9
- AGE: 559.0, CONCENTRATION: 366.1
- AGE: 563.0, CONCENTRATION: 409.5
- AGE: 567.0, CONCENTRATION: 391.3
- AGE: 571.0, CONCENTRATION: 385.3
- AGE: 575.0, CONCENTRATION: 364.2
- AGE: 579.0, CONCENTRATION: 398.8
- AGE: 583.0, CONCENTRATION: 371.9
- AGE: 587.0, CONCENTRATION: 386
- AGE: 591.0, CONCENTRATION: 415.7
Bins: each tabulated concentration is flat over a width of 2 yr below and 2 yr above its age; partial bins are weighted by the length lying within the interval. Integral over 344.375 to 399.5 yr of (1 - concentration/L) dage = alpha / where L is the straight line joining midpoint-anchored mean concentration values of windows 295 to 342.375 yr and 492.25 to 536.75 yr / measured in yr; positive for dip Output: 4.3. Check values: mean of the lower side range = 339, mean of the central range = 327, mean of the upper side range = 395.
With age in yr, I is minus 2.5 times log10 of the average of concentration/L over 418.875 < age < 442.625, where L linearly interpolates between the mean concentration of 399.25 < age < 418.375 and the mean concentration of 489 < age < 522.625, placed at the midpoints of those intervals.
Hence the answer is 0.01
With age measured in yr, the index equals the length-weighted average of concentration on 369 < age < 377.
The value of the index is 383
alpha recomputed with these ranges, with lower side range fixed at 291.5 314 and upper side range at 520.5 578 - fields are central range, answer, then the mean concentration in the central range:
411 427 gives -0.22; 378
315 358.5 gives 7.83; 296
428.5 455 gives 0.38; 371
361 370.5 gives 0.76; 336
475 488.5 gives 0.15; 378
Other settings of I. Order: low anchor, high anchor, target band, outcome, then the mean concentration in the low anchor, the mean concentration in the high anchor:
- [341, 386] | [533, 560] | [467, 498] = -0.066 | 312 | 386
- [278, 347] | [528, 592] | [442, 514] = -0.025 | 338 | 389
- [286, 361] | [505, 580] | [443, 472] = -0.061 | 316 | 391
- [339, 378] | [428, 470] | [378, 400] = -0.141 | 302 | 380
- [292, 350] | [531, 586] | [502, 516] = -0.018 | 332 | 387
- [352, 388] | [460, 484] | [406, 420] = -0.093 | 325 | 388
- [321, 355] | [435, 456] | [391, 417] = -0.103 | 294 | 368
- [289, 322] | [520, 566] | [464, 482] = -0.016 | 356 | 394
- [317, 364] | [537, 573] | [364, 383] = -0.205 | 291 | 388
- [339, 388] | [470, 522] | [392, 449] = -0.084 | 316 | 384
